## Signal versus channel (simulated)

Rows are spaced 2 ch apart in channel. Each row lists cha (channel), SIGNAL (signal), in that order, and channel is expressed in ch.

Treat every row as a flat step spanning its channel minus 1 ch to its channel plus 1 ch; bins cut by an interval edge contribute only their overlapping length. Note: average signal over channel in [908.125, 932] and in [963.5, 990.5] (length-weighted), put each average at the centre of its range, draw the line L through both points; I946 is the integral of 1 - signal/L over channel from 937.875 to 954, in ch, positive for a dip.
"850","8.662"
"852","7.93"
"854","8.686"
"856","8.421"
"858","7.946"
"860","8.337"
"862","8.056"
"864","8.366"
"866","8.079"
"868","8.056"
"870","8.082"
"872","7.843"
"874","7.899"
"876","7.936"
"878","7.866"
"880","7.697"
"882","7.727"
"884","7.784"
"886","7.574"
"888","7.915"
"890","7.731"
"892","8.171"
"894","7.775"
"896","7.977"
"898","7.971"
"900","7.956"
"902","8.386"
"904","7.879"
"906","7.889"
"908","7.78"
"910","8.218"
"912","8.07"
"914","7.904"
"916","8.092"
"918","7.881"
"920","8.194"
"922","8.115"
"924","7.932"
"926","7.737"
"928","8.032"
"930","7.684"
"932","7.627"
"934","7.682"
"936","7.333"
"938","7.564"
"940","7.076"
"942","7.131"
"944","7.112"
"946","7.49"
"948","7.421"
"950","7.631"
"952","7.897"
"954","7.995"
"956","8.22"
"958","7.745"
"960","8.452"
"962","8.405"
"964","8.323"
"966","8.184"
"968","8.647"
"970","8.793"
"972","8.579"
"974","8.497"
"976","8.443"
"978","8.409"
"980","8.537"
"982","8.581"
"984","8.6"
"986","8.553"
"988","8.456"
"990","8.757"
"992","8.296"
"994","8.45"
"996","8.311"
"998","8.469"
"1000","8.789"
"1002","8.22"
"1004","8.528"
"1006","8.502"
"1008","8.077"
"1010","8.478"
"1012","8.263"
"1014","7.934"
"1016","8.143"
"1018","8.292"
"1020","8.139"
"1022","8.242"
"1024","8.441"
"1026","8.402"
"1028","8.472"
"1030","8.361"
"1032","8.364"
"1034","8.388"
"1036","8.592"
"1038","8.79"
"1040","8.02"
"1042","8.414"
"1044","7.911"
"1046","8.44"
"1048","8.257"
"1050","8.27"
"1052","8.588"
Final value 1.52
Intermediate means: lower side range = 7.96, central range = 7.44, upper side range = 8.53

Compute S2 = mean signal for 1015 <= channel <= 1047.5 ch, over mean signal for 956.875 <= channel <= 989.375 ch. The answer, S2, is 0.99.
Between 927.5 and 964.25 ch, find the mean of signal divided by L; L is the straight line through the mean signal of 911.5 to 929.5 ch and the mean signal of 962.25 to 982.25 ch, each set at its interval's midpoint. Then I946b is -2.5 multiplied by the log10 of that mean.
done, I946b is 0.071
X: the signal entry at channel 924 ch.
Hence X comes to 7.932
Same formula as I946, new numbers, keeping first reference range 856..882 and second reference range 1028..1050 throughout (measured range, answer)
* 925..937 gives 0.68 ch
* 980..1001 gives -0.68 ch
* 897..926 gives 0.33 ch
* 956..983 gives -0.67 ch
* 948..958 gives 0.39 ch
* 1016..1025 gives 0.06 ch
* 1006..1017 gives 0.12 ch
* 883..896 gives 0.36 ch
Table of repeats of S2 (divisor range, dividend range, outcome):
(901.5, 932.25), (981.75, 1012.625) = 1.06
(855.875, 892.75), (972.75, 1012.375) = 1.06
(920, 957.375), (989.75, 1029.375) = 1.09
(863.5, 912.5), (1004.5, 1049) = 1.05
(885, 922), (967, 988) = 1.07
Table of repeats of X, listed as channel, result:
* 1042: 8.414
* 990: 8.757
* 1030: 8.361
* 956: 8.22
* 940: 7.076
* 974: 8.497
